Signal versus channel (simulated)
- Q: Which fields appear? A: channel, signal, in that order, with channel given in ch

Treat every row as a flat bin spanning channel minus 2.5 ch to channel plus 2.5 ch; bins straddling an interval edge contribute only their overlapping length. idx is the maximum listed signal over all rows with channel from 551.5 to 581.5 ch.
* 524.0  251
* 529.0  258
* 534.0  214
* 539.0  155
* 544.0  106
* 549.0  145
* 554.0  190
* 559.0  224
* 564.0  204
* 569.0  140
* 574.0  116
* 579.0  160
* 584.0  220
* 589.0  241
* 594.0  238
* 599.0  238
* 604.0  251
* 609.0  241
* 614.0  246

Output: 224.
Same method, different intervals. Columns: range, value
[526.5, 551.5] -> 258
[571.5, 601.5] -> 241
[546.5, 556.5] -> 190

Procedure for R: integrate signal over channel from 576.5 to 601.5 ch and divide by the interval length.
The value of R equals 219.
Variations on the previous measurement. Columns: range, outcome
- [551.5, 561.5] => 207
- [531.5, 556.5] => 162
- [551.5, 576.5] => 175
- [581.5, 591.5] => 230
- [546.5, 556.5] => 168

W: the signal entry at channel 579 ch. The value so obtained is 160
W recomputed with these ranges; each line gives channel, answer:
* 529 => 258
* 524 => 251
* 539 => 155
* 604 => 251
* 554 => 190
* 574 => 116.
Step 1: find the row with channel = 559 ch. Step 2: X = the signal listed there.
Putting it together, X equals 224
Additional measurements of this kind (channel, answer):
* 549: 145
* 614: 246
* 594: 238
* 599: 238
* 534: 214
